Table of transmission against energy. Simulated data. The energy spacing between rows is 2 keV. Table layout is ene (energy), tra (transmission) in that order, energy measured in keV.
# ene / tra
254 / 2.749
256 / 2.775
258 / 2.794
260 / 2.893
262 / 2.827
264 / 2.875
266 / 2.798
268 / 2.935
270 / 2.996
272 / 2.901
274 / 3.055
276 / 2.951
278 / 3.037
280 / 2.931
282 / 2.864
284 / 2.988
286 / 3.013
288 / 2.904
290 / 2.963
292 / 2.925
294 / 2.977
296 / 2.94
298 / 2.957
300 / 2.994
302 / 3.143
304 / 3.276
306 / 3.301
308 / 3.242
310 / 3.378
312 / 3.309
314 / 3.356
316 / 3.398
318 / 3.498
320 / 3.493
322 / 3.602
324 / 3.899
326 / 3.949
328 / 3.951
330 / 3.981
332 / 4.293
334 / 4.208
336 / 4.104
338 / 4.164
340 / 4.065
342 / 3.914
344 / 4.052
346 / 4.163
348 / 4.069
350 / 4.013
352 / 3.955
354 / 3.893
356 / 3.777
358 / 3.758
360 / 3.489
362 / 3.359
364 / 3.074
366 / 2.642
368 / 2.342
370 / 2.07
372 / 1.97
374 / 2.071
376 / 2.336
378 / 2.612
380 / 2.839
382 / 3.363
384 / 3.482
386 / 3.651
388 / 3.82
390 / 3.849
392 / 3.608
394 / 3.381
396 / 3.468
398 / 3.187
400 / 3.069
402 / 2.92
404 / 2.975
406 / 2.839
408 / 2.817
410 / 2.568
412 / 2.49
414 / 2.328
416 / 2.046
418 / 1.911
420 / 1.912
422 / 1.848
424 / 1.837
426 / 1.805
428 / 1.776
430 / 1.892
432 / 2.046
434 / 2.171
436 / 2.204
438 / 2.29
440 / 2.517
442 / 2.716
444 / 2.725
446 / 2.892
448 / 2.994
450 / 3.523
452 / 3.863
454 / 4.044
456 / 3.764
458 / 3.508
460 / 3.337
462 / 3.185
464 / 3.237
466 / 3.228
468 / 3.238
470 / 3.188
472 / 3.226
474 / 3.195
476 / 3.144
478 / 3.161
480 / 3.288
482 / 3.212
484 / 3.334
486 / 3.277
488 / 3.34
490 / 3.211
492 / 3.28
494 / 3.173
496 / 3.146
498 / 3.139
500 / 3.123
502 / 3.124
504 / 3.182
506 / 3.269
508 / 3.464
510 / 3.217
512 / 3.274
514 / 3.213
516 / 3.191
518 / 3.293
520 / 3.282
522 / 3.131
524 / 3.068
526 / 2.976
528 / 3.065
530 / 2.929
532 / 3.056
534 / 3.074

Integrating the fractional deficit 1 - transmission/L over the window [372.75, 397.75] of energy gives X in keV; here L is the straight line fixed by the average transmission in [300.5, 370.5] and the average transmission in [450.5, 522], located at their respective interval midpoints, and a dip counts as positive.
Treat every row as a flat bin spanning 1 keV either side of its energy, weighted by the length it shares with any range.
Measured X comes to 2.22 keV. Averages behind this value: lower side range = 3.61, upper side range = 3.29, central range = 3.19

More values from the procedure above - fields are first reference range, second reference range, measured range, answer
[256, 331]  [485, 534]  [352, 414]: 2.2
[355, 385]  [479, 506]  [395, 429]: 6.0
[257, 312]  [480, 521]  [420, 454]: 7.5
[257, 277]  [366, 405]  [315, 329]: -3.5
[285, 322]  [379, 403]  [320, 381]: -3.8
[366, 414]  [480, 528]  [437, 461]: -0.8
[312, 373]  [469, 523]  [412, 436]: 10.0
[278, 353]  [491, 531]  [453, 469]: -0.9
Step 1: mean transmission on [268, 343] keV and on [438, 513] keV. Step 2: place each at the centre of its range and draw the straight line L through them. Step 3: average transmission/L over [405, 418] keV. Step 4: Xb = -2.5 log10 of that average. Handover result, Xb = 0.31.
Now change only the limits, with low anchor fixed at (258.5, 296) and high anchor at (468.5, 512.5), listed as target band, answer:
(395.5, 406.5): 0.01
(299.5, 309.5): -0.08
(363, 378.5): 0.27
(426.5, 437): 0.49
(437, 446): 0.21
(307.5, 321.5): -0.14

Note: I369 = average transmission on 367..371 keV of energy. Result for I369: 2.21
